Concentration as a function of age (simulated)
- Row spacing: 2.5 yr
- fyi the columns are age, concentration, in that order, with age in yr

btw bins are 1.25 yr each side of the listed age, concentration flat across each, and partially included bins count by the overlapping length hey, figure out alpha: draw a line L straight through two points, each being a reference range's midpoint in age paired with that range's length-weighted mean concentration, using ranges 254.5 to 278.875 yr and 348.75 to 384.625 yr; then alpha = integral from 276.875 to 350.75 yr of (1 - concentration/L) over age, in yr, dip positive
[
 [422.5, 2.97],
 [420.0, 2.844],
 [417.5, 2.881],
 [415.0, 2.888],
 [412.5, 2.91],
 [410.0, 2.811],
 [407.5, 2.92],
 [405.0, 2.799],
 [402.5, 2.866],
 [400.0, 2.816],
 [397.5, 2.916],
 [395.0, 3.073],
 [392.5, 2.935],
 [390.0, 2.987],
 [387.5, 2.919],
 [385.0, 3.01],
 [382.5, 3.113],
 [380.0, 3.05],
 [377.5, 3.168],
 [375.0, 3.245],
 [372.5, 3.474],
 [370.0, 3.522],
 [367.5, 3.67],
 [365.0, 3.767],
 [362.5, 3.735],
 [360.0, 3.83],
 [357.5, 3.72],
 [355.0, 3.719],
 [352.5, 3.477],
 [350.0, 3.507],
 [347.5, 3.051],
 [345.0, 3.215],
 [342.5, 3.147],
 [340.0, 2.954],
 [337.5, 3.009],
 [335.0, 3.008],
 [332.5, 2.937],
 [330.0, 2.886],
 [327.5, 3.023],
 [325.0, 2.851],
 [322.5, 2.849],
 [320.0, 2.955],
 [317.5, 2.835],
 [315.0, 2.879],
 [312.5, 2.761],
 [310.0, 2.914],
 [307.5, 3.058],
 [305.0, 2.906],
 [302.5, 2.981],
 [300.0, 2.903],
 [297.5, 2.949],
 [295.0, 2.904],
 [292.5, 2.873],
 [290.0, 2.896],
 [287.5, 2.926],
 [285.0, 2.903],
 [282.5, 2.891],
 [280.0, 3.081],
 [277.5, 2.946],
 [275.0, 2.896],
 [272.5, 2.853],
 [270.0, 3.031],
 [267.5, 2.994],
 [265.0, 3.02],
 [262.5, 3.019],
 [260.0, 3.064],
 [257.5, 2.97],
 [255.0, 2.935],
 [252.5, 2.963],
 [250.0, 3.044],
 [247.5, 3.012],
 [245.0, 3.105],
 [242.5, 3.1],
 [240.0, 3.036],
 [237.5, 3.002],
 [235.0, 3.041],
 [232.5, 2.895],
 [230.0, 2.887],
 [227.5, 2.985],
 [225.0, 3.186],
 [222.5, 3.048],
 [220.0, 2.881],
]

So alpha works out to 5.8 yr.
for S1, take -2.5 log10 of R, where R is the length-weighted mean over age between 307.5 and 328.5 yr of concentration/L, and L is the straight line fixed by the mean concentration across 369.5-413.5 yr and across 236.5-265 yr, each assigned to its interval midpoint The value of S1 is 0.05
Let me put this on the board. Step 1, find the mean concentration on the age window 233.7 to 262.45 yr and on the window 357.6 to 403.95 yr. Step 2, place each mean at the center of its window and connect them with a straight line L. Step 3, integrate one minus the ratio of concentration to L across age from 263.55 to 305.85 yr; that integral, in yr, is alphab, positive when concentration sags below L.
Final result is 2.0 yr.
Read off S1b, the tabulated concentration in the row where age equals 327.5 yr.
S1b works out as 3.023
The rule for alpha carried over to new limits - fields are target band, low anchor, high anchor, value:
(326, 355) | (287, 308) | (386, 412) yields -2.1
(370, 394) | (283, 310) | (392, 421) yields -1.9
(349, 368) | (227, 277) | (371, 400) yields -3.9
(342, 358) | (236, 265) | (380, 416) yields -2.4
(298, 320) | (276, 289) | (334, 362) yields 1.4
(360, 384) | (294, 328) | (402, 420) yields -4.6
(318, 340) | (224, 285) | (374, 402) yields 0.5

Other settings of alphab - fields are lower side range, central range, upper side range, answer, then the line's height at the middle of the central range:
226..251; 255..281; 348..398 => 0.85 yr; 3.08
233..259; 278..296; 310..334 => 0.14 yr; 2.95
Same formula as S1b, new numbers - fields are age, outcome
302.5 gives 2.981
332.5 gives 2.937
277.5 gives 2.946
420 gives 2.844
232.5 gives 2.895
